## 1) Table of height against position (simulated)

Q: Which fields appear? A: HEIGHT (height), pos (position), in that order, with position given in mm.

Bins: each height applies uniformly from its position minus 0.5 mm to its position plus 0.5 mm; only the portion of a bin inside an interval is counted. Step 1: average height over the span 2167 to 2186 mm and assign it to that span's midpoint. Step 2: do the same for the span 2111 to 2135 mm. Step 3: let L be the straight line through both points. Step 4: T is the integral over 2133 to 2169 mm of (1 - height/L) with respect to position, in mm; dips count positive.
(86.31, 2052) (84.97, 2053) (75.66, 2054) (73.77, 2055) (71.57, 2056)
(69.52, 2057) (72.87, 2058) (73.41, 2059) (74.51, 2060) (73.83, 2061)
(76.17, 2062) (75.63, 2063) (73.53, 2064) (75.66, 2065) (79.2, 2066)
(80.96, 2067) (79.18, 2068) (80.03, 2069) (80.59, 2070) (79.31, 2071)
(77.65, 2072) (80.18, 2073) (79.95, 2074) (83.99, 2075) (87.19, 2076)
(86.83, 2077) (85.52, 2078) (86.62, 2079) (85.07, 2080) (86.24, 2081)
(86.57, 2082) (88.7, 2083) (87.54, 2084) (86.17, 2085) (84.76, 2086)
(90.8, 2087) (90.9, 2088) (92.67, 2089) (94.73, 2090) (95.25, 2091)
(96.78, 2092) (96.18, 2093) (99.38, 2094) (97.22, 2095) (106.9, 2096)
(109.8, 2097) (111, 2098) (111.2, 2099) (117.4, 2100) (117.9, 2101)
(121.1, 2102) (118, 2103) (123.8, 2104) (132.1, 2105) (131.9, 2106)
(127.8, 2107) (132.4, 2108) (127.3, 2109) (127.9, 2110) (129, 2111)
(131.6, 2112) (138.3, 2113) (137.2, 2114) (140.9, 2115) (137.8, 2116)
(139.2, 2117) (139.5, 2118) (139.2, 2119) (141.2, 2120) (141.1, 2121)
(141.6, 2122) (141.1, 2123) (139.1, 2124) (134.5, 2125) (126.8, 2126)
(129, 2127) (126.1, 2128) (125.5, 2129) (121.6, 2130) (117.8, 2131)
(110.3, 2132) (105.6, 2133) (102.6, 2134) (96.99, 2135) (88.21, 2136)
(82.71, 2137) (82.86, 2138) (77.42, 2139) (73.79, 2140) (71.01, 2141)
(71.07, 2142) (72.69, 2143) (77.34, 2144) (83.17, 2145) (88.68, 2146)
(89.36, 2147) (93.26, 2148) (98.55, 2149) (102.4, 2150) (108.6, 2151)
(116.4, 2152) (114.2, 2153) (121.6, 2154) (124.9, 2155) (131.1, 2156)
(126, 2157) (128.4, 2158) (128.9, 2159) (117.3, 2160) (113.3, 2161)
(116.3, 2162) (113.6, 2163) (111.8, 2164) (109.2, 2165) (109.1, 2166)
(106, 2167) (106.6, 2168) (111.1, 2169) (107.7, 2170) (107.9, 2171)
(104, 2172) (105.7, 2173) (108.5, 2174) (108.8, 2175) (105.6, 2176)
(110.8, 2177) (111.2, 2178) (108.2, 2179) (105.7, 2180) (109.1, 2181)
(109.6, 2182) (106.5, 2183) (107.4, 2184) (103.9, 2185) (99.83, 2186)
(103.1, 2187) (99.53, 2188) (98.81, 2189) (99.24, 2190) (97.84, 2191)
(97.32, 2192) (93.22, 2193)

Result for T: 4.8 mm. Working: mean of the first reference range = 130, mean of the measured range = 102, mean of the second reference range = 107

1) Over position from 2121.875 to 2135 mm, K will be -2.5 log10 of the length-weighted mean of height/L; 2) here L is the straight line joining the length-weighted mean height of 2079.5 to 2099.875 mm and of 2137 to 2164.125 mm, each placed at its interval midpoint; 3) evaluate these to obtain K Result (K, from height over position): -0.24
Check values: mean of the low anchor 95.3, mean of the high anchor 102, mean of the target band 123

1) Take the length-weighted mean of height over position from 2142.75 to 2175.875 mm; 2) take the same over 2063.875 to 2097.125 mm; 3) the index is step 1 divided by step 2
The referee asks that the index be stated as 1.2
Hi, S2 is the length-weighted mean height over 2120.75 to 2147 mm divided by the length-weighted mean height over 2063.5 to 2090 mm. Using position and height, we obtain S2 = 1.2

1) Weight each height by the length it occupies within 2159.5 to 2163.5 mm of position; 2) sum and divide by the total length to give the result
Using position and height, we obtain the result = 115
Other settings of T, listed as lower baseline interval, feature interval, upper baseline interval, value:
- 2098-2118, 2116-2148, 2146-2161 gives 3.2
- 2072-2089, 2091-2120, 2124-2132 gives -4.2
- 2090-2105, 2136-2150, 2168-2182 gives 3.3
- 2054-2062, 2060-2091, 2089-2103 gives 1.7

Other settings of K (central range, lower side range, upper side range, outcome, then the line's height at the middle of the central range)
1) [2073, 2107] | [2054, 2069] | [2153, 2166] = -0.12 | 88.1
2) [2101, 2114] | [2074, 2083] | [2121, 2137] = -0.21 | 105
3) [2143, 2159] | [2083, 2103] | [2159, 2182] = 0.01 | 108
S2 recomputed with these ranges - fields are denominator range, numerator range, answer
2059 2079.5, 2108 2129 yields 1.70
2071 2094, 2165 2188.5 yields 1.22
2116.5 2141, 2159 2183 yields 0.94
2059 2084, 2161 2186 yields 1.34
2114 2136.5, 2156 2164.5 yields 0.95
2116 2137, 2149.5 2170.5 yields 0.93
